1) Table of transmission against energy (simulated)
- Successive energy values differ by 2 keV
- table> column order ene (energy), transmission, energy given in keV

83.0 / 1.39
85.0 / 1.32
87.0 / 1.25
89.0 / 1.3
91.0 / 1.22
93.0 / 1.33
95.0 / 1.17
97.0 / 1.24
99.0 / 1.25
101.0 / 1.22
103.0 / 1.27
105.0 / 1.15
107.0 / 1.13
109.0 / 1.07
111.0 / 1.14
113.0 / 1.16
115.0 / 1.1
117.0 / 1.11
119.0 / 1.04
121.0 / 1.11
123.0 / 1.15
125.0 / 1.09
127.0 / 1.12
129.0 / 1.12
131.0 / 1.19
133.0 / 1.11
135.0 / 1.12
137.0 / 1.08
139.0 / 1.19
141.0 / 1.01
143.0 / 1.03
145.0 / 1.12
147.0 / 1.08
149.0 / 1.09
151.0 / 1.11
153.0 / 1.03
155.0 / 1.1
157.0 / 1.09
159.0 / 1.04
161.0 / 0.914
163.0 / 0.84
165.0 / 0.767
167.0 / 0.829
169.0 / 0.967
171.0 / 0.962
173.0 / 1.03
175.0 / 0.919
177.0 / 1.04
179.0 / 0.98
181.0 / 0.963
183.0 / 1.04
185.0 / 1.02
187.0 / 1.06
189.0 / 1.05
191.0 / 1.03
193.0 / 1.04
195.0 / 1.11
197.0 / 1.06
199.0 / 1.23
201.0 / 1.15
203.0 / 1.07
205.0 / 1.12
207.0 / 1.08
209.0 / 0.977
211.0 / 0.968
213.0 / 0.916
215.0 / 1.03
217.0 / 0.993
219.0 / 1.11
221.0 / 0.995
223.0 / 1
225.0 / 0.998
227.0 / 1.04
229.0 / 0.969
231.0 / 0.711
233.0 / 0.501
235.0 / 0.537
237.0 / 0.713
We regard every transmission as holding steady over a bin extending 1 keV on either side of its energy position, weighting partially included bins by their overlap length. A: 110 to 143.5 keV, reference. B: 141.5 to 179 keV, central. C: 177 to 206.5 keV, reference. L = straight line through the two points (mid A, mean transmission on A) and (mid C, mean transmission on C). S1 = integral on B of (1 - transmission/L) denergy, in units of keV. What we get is 3.12 keV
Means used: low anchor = 1.11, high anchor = 1.07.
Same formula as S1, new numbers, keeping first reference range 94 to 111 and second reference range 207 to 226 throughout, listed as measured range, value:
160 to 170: 2.0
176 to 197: 0.3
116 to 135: 0.5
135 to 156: 0.6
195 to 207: -1.1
